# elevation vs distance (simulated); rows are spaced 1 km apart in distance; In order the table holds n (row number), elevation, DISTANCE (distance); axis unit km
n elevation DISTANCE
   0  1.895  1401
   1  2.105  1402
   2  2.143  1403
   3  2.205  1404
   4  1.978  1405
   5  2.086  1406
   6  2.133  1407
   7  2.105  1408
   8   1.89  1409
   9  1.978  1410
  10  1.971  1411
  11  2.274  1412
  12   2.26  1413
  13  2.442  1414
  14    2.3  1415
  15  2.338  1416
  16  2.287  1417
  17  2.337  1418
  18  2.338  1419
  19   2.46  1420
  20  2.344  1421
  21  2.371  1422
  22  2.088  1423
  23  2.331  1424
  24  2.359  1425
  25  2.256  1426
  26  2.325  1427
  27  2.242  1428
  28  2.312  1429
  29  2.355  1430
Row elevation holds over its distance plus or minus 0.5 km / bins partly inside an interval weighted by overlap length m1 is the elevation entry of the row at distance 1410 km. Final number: 1.978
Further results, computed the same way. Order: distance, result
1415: 2.3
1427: 2.325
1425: 2.359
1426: 2.256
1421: 2.344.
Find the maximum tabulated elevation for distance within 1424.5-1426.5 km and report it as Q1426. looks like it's 2.359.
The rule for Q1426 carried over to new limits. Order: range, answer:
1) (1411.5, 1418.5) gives 2.442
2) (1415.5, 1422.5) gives 2.46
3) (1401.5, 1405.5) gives 2.205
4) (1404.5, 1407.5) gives 2.133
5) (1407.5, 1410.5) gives 2.105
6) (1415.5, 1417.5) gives 2.338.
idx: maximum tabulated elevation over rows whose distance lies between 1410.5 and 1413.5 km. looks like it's 2.274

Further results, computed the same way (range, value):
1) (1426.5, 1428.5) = 2.325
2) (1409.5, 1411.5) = 1.978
